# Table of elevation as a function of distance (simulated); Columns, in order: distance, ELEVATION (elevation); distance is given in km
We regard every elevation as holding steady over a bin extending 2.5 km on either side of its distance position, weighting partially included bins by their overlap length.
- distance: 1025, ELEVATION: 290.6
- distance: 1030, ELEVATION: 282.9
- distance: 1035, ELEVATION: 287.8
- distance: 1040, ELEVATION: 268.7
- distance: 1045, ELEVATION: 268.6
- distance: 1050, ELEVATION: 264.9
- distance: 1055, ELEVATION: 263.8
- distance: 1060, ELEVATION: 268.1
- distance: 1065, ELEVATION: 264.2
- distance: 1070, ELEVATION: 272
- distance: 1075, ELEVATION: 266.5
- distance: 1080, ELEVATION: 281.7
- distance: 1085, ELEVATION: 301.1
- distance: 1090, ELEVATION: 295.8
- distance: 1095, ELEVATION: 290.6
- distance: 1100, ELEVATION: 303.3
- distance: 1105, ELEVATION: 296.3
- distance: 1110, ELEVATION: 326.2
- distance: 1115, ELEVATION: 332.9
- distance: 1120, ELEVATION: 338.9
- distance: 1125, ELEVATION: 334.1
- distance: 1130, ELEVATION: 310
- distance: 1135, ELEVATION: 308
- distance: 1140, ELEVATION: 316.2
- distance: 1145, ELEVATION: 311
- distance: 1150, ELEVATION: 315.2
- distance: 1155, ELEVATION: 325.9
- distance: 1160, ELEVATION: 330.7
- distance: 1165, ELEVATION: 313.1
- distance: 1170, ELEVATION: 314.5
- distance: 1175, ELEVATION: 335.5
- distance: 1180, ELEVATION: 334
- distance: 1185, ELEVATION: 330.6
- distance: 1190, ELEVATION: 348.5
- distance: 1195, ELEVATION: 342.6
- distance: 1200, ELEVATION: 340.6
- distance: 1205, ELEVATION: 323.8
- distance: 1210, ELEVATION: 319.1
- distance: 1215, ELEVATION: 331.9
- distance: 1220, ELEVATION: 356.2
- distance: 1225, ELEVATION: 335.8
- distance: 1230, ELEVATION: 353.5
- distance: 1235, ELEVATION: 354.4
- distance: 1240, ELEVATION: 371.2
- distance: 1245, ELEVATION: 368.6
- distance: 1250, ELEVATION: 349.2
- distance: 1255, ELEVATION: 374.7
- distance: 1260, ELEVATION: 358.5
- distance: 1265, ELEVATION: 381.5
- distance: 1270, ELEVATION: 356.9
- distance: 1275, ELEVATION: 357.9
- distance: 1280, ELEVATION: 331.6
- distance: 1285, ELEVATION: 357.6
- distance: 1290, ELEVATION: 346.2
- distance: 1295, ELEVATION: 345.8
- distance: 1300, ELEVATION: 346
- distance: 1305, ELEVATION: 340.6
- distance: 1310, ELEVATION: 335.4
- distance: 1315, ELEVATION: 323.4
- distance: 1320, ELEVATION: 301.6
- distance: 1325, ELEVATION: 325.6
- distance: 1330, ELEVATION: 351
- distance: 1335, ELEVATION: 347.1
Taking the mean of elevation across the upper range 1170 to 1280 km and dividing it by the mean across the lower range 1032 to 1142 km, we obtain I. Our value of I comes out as 1.18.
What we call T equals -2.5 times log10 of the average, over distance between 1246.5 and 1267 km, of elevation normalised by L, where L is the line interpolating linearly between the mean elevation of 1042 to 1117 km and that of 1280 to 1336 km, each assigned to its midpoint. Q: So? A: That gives -0.12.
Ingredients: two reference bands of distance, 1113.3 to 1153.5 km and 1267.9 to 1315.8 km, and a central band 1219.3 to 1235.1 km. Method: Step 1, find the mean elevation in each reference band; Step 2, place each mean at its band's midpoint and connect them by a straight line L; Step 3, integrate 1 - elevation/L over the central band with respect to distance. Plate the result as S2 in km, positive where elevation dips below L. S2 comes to -0.6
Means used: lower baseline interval 321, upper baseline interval 345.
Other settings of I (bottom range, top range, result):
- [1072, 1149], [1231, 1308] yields 1.16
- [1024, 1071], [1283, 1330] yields 1.23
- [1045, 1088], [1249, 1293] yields 1.31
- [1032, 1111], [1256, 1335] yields 1.22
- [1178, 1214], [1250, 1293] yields 1.07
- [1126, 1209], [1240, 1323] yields 1.07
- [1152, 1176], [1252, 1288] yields 1.11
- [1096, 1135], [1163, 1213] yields 1.04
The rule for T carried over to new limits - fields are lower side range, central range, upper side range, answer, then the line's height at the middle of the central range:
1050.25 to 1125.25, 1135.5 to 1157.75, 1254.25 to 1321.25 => -0.024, 309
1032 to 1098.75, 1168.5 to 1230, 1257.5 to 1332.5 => -0.065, 316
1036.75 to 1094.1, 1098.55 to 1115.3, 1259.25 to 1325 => -0.092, 287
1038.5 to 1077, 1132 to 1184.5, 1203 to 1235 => -0.032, 311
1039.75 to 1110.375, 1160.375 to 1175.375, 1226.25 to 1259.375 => 0.016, 325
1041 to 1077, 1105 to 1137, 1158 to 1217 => -0.090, 298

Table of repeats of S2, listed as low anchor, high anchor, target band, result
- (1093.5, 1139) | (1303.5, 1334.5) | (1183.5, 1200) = -1.0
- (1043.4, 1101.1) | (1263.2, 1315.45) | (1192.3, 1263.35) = -4.5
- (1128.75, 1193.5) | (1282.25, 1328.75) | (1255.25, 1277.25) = -2.1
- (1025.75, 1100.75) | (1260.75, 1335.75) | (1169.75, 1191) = -1.5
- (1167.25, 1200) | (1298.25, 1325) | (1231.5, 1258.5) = -2.6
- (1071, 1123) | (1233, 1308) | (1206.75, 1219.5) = 0.3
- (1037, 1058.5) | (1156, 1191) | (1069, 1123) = -2.0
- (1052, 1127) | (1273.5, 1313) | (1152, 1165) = -0.5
